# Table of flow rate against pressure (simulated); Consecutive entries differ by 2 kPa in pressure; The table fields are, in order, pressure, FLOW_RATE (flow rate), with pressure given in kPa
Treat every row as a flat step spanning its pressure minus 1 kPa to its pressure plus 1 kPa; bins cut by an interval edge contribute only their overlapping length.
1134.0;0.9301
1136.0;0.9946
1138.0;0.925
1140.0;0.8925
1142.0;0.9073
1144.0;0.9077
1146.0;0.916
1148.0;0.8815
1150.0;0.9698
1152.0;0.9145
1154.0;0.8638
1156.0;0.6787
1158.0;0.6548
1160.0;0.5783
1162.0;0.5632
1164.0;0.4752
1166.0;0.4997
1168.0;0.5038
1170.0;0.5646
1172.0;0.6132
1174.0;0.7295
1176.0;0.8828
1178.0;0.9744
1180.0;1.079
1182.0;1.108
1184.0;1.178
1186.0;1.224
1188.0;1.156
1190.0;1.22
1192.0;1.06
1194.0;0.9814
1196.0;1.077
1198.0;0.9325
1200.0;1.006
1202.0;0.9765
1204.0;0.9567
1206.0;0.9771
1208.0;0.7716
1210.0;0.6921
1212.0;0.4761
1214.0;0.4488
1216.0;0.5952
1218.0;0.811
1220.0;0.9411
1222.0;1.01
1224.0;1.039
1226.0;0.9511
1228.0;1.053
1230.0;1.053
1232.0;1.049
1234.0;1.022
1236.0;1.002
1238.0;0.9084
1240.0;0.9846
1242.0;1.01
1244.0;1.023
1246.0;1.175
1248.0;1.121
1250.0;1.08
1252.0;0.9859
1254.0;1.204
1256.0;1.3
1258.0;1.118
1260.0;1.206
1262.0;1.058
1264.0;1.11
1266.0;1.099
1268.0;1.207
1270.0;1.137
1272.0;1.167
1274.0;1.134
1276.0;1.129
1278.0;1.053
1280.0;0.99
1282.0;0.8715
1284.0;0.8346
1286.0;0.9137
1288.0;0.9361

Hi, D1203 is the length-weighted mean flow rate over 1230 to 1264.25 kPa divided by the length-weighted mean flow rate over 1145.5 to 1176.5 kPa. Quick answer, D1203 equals 1.54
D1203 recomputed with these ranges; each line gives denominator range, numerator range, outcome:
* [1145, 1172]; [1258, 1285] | 1.55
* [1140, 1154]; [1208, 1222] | 0.76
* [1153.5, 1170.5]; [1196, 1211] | 1.55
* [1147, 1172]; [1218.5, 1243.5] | 1.48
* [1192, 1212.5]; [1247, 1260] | 1.26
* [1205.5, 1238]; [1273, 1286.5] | 1.14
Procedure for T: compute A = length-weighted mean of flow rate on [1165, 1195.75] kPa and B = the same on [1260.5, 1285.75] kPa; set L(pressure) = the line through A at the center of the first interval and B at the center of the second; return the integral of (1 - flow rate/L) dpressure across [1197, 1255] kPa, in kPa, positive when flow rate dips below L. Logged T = 3.2 kPa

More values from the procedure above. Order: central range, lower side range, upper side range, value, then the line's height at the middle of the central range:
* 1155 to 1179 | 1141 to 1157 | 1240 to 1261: 7.3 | 0.922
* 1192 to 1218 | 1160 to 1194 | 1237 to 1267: 3.0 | 0.946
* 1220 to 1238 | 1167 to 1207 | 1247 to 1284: 0.4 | 1.04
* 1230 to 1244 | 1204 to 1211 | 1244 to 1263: 0.3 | 1.03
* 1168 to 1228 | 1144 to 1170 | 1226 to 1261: -2.2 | 0.882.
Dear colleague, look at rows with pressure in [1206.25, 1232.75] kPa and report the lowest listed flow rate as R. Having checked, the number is 0.4488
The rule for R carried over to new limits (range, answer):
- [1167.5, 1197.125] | 0.5038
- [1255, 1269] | 1.058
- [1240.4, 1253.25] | 0.9859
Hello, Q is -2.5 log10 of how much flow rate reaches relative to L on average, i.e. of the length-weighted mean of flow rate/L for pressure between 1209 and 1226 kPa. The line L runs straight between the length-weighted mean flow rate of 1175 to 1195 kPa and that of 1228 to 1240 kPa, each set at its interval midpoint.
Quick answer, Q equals 0.33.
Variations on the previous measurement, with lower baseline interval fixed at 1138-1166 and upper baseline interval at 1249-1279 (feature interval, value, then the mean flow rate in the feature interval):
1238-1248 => 0.03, 1.04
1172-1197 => -0.17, 1.04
